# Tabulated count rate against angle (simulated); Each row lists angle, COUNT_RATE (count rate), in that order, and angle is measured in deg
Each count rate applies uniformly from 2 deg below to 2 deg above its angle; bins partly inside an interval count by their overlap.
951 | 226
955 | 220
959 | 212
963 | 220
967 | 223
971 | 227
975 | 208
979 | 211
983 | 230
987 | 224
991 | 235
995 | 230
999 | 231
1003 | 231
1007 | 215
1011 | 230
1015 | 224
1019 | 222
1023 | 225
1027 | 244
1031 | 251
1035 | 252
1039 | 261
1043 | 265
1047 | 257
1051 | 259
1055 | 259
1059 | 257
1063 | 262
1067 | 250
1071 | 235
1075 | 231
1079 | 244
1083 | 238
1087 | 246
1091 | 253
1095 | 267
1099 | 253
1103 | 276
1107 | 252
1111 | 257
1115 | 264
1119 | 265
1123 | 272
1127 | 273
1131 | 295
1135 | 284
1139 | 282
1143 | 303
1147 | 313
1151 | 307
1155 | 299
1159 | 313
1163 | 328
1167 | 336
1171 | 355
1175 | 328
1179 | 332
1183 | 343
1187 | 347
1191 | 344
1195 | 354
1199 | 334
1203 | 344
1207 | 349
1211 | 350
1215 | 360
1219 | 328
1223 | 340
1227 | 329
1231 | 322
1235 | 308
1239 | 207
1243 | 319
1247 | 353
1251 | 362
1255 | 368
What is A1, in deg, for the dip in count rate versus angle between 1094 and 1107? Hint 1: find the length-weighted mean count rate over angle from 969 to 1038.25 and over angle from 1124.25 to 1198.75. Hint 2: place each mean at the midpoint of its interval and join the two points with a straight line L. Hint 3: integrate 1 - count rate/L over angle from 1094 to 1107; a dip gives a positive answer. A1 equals 1.0 deg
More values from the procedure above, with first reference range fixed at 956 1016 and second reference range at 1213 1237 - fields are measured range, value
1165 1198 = -3.24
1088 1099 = 0.58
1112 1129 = 0.97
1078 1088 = 0.93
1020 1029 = 0.28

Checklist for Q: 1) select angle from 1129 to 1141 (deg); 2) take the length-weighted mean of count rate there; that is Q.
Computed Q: 287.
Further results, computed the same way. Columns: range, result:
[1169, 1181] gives 338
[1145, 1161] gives 308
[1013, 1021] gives 223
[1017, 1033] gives 236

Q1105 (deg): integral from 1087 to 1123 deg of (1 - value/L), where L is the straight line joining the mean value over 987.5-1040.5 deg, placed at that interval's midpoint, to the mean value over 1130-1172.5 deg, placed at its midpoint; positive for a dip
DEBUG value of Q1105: 3.0 deg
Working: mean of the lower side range 234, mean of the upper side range 310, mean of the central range 261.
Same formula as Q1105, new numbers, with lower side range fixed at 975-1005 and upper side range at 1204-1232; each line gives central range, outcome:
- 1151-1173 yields -0.8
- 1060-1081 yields 1.7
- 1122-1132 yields 0.5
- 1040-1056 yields -0.3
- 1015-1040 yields 0.5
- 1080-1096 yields 1.5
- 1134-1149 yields 0.3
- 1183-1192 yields -0.6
